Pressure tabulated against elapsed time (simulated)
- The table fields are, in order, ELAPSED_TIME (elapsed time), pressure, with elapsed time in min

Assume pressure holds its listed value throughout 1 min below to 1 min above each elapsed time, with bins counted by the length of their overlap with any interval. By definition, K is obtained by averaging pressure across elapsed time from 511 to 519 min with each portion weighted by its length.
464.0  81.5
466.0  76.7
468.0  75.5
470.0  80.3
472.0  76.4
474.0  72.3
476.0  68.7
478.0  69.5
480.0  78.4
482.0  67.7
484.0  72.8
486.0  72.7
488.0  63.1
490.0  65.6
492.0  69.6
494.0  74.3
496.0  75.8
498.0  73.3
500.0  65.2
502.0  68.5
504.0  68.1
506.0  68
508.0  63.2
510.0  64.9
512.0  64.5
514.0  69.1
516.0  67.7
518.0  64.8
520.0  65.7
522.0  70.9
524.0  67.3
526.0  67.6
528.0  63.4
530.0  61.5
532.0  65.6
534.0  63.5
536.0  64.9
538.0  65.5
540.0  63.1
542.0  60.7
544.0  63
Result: 66.5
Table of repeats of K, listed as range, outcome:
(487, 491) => 64.3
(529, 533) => 63.5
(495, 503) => 70.7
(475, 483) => 71.1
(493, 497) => 75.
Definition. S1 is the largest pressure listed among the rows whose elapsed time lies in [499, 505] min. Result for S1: 68.5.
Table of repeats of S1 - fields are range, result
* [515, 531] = 70.9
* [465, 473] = 80.3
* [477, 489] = 78.4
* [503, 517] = 69.1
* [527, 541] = 65.6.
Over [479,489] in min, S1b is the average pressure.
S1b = 70.9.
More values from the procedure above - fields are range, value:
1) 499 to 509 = 66.6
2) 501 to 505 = 68.3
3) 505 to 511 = 65.4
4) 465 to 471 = 77.5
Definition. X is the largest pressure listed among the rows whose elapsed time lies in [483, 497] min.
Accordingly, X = 75.8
